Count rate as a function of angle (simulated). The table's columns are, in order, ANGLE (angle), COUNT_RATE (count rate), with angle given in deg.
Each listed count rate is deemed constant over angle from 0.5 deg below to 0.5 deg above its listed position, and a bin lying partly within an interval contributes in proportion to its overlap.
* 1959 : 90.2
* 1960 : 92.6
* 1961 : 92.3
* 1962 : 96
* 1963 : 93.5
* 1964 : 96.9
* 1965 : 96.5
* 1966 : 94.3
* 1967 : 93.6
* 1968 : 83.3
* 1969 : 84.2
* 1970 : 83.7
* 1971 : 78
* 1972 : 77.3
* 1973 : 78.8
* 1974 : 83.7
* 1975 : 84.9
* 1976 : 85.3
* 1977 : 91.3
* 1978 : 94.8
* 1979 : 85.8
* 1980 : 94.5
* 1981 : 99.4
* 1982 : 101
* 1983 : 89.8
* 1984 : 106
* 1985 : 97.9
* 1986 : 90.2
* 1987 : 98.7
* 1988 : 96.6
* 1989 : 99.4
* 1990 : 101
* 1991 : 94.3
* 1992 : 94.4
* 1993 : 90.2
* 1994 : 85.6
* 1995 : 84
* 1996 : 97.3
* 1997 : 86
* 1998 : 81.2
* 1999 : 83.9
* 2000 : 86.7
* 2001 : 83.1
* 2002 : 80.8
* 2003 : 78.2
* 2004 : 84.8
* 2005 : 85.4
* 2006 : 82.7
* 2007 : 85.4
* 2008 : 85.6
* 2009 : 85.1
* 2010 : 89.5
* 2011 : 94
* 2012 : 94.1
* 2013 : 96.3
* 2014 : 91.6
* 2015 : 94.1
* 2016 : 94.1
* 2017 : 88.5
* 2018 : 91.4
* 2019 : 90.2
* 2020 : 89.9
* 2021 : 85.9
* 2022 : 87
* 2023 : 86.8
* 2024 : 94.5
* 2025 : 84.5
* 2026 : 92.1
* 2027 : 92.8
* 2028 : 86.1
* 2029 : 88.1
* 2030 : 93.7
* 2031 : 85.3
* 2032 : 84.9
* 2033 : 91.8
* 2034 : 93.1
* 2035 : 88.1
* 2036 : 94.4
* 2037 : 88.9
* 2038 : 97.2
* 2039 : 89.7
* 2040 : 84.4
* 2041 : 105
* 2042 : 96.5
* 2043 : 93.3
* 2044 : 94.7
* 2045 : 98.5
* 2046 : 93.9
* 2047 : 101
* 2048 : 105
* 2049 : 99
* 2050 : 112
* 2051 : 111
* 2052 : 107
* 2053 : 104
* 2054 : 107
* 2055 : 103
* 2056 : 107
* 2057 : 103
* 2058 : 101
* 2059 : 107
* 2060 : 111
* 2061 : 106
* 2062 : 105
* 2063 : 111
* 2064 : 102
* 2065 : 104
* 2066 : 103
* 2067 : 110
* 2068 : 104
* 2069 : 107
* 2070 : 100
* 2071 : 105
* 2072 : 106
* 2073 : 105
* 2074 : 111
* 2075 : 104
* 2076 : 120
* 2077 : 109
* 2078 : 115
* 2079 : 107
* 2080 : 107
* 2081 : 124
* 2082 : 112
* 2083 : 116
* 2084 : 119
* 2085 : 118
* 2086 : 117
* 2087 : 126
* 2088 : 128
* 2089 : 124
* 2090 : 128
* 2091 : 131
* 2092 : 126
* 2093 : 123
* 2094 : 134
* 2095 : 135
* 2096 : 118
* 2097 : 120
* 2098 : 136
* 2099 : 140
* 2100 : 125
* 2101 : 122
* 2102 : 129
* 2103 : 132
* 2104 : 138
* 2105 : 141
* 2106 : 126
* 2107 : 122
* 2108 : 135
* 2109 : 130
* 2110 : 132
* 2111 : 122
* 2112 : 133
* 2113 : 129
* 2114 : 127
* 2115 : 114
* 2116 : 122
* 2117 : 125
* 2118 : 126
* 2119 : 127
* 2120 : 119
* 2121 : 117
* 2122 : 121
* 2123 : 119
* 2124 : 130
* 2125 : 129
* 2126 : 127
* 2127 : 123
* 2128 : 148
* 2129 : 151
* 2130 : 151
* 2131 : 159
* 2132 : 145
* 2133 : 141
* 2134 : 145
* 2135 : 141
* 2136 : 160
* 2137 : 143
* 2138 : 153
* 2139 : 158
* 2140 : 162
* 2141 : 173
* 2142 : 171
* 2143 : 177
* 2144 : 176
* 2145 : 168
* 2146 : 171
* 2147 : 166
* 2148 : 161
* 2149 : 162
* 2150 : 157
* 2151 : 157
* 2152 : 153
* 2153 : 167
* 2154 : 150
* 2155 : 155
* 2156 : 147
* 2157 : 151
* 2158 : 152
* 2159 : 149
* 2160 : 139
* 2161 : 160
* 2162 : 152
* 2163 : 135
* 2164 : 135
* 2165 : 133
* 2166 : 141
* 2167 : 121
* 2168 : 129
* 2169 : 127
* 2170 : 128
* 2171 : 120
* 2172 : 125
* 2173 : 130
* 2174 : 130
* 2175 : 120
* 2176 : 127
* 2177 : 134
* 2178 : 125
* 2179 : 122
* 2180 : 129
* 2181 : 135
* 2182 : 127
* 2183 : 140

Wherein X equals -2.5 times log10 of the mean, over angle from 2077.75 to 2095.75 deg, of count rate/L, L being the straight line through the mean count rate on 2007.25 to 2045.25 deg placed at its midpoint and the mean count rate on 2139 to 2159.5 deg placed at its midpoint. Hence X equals 0.03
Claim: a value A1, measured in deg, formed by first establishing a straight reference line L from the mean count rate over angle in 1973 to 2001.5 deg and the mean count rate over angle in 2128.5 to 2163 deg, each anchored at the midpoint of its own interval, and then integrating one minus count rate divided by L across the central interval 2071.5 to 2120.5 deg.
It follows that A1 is 4.6 deg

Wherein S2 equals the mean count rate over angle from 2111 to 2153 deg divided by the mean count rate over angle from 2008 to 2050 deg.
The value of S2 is 1.57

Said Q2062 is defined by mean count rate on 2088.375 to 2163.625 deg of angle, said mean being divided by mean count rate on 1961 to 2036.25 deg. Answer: 1.57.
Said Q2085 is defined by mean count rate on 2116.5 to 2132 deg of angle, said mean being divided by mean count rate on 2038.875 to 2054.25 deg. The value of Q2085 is 1.32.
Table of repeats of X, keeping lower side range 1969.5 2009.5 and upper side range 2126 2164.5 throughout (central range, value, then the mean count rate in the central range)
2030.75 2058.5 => 0.145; 98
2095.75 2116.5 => 0.075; 128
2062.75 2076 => 0.155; 106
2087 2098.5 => 0.038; 127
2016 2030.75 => 0.152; 89.5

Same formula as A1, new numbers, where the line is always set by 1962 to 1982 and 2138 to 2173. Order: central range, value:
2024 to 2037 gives 2.25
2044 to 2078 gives 3.80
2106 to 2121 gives 1.18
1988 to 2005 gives 1.52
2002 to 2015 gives 1.74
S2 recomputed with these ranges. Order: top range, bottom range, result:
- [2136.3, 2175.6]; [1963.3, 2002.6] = 1.65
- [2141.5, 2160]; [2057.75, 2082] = 1.48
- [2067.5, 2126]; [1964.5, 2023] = 1.36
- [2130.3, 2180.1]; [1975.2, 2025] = 1.62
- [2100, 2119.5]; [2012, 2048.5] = 1.39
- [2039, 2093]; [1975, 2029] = 1.20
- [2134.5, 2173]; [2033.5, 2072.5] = 1.48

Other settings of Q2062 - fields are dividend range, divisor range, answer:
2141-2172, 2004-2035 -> 1.68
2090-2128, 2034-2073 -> 1.25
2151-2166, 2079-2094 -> 1.22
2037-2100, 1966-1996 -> 1.22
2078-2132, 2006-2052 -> 1.37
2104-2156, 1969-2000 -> 1.59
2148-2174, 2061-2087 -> 1.30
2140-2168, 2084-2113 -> 1.21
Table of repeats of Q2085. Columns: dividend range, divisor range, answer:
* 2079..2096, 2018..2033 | 1.38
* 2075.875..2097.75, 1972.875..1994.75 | 1.30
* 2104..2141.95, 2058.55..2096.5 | 1.19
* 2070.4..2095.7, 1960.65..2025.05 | 1.31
